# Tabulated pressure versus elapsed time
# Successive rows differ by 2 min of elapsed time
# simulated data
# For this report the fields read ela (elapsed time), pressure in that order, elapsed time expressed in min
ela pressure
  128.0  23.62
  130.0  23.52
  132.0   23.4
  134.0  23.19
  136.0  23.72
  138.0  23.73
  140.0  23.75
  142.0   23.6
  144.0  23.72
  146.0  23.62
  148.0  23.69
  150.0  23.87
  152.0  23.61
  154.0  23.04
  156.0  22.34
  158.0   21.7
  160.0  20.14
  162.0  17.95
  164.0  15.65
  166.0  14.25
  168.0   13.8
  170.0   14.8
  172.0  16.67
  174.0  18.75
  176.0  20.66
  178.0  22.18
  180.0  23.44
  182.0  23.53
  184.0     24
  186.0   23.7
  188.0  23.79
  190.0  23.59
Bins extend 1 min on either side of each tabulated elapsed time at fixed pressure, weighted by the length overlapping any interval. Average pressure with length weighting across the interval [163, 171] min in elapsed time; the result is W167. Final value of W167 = 14.6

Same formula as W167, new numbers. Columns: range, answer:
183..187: 23.9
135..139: 23.7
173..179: 20.5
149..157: 23.2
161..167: 15.9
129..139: 23.5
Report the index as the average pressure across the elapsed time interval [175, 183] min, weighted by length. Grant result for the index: 22.5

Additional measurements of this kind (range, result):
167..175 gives 16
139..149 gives 23.7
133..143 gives 23.6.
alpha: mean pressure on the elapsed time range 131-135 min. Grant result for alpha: 23.3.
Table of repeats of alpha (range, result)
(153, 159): 22.4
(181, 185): 23.8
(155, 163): 20.5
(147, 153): 23.7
